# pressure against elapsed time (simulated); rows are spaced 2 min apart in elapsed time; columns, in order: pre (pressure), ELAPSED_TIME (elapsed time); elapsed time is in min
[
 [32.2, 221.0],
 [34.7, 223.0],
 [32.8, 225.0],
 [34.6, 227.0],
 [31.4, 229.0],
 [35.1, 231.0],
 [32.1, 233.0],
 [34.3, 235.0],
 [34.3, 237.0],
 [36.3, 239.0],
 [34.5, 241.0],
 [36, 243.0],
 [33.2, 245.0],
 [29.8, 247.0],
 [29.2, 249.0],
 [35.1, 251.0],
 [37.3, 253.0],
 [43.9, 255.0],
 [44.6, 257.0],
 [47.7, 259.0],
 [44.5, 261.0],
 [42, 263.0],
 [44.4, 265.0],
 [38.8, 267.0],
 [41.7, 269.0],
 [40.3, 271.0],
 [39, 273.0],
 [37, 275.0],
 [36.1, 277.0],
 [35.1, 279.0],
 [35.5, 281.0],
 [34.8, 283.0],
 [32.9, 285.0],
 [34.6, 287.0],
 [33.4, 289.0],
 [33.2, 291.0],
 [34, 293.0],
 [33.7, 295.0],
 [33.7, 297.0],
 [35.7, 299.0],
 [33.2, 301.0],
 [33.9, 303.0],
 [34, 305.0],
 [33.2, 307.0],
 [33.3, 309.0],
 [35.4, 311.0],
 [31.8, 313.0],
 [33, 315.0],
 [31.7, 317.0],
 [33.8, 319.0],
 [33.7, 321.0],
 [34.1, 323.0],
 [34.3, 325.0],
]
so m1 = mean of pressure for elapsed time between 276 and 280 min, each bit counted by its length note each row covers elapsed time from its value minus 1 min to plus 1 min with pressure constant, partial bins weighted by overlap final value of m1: 35.6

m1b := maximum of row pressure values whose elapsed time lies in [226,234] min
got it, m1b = 35.1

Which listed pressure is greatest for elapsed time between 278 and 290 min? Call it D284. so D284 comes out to 35.5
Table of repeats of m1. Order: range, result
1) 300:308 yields 33.6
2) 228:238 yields 33.4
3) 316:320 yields 32.8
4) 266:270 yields 40.2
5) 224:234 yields 33.2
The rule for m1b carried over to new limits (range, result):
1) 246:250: 29.8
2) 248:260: 47.7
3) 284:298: 34.6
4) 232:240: 36.3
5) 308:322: 35.4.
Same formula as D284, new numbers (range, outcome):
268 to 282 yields 41.7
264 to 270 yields 44.4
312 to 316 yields 33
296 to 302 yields 35.7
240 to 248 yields 36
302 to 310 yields 34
